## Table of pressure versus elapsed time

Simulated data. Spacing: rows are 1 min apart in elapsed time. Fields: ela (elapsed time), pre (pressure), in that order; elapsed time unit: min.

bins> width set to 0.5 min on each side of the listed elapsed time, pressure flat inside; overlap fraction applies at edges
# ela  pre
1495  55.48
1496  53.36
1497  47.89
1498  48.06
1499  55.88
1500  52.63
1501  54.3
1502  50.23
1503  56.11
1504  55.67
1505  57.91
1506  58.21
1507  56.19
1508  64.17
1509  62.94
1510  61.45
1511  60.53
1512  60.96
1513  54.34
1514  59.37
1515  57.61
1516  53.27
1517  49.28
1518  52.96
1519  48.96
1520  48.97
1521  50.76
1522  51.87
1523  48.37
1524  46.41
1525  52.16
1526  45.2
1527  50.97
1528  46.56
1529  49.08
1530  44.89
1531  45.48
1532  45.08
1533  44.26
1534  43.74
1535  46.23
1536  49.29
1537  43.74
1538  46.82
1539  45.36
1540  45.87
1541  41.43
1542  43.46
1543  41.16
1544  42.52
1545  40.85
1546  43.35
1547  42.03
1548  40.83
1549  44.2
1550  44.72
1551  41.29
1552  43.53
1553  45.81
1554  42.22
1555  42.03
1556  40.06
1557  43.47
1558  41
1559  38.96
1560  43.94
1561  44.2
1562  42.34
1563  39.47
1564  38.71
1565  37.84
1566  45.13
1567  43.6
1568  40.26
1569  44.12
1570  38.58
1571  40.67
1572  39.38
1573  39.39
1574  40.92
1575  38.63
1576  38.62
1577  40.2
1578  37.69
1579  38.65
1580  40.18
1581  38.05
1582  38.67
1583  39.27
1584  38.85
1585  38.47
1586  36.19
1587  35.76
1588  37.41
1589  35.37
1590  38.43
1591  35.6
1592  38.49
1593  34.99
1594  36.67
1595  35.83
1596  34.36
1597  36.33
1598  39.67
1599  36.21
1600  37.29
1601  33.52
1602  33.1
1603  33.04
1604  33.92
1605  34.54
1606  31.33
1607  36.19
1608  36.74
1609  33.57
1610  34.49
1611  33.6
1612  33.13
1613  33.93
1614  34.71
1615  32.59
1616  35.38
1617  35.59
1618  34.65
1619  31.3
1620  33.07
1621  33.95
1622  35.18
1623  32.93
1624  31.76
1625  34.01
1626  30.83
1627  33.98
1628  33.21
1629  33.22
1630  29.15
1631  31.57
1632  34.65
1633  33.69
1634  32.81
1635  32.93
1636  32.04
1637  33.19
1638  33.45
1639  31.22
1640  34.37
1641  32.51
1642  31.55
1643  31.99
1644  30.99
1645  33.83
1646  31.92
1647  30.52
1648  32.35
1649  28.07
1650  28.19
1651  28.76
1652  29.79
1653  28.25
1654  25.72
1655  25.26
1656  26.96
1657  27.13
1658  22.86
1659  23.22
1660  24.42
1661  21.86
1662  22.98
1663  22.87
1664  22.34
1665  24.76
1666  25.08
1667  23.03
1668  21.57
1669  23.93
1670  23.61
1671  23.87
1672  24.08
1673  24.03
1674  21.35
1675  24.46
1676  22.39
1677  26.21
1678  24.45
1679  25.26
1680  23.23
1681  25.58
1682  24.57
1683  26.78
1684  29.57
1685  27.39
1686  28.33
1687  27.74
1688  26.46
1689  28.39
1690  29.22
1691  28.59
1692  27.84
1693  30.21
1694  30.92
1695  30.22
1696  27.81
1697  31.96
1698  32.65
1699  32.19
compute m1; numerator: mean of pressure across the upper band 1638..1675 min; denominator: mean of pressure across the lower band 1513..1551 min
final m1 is 0.57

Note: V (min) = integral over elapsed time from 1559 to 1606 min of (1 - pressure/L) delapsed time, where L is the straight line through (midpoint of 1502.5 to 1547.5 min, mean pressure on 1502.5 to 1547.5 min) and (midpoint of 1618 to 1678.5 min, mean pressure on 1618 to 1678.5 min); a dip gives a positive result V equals 2.2 min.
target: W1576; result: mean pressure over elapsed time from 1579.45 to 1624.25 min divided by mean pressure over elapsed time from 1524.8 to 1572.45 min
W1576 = 0.82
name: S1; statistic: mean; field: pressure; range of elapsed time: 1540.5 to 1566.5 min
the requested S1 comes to 42.1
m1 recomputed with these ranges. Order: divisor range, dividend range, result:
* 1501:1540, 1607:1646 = 0.64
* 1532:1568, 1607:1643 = 0.78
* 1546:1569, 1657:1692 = 0.59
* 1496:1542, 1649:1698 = 0.51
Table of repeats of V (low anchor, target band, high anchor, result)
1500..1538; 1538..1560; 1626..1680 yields 1.85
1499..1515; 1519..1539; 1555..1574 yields 1.55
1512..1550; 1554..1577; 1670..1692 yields 0.77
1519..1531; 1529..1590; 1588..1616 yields 1.28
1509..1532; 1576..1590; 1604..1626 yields 0.66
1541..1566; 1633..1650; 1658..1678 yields -2.60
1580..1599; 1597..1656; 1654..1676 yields -4.28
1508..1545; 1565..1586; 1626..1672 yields 0.70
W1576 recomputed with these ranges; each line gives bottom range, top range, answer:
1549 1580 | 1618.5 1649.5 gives 0.79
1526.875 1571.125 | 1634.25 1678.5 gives 0.63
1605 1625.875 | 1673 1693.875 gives 0.78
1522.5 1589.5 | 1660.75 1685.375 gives 0.57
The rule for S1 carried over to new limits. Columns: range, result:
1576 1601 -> 37.4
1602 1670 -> 30.6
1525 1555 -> 44.6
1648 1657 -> 27.9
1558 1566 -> 41.1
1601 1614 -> 34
